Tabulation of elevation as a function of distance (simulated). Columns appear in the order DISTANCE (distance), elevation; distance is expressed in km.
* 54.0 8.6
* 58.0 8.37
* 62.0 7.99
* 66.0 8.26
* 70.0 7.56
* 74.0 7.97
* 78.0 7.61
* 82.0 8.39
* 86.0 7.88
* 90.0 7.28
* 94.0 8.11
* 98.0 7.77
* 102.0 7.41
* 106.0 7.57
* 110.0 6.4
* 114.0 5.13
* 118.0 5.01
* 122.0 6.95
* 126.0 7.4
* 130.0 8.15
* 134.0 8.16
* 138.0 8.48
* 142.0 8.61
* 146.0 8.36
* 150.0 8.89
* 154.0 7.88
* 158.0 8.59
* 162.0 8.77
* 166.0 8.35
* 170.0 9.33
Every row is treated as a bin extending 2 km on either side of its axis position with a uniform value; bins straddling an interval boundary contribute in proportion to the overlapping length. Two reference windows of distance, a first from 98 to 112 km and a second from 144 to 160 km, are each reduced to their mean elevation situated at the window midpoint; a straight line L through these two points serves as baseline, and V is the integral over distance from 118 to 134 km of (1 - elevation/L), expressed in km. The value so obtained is 1.03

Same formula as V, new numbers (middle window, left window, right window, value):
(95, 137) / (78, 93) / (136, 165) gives 5.6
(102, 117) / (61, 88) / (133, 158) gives 3.2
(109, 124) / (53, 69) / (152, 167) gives 4.5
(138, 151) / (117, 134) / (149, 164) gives -1.0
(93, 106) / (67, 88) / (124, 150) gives 0.5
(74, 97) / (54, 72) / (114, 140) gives -0.2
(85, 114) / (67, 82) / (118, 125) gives -0.8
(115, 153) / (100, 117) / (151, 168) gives -1.0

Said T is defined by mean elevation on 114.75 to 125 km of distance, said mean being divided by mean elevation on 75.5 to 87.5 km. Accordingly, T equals 0.8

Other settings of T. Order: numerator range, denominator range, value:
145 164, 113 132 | 1.29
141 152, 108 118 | 1.54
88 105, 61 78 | 0.97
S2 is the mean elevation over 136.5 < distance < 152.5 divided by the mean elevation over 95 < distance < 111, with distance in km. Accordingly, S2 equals 1.16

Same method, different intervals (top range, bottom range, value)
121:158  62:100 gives 1.04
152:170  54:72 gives 1.05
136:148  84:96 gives 1.09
